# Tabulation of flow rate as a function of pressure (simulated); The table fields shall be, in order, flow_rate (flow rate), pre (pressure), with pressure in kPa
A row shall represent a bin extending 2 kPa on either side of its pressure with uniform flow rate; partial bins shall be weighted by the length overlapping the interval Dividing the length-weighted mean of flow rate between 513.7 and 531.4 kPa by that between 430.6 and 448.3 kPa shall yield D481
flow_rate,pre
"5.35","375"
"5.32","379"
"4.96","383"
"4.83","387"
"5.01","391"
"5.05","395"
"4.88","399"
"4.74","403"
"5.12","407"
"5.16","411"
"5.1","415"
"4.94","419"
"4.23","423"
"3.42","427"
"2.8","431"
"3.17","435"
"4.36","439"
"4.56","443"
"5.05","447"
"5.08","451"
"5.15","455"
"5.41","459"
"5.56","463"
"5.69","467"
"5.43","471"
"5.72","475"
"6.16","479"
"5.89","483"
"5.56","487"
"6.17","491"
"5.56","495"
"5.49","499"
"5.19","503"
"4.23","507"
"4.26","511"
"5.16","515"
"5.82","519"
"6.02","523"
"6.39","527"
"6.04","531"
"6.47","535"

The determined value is 1.46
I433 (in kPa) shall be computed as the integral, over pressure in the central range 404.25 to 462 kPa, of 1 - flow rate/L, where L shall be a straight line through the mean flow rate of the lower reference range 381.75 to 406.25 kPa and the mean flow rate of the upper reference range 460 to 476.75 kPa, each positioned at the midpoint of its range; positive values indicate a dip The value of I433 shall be 7.8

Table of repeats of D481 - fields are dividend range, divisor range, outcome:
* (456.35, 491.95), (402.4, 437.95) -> 1.33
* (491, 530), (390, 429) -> 1.14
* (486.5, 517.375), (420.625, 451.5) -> 1.28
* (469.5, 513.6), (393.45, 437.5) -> 1.23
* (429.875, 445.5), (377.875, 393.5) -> 0.76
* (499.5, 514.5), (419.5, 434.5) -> 1.31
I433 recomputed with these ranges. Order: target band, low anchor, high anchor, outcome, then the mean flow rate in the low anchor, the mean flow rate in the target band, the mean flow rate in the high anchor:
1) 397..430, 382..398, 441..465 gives 2.50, 4.96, 4.64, 5.13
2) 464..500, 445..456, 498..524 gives -4.49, 5.09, 5.74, 5.12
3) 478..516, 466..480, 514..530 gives 2.98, 5.73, 5.35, 5.9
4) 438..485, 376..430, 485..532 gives -1.60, 4.8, 5.36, 5.48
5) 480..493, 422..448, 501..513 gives -4.55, 3.89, 5.9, 4.56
